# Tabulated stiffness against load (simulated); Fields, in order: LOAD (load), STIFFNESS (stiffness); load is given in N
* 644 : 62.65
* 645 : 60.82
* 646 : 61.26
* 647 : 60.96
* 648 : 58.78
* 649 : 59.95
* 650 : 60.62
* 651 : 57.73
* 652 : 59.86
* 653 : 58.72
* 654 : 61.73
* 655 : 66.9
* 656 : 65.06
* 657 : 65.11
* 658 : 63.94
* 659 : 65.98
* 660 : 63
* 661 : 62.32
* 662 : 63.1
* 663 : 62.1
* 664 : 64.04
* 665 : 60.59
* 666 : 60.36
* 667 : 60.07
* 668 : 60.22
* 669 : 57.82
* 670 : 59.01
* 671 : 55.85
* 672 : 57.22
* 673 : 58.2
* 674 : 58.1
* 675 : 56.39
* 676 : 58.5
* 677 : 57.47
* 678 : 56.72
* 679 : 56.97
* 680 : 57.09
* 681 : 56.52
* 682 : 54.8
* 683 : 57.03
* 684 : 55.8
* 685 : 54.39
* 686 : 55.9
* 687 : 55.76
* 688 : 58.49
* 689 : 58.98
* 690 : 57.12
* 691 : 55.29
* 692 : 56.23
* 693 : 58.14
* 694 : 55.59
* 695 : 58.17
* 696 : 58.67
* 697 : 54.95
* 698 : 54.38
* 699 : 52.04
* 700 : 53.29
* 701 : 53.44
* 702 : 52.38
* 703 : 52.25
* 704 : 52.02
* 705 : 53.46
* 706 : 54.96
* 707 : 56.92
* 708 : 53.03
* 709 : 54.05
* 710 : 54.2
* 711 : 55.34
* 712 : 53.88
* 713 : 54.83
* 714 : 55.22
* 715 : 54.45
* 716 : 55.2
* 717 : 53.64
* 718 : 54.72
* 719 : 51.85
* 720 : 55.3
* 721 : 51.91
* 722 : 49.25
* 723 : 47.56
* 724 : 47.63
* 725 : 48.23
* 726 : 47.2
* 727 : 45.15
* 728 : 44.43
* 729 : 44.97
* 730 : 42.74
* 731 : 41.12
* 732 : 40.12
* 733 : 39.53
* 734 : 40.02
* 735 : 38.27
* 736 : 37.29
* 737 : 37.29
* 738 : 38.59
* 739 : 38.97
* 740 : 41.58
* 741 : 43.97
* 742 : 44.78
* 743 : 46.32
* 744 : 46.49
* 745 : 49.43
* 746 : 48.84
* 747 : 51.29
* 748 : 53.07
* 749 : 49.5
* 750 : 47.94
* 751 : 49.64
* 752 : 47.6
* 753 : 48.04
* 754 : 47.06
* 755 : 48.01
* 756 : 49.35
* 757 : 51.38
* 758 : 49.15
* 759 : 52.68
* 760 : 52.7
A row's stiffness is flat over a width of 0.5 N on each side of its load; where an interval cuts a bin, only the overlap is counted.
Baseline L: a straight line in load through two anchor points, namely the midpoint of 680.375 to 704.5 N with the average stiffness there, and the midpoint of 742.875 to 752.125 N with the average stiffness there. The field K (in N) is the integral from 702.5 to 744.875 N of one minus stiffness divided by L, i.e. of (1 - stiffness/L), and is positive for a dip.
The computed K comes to 3.21 N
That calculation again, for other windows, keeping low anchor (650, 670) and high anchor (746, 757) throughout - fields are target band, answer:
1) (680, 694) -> 0.4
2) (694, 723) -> 0.6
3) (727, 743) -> 3.2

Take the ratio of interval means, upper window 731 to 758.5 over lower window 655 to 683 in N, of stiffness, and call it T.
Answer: 0.75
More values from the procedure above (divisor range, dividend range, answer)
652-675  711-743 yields 0.76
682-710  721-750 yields 0.81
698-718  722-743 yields 0.79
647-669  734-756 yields 0.73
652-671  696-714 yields 0.87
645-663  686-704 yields 0.89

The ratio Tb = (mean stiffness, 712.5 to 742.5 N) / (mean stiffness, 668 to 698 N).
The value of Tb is 0.8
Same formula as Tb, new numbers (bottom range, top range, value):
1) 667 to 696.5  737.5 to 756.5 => 0.82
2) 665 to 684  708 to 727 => 0.91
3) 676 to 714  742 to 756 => 0.88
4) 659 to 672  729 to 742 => 0.66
